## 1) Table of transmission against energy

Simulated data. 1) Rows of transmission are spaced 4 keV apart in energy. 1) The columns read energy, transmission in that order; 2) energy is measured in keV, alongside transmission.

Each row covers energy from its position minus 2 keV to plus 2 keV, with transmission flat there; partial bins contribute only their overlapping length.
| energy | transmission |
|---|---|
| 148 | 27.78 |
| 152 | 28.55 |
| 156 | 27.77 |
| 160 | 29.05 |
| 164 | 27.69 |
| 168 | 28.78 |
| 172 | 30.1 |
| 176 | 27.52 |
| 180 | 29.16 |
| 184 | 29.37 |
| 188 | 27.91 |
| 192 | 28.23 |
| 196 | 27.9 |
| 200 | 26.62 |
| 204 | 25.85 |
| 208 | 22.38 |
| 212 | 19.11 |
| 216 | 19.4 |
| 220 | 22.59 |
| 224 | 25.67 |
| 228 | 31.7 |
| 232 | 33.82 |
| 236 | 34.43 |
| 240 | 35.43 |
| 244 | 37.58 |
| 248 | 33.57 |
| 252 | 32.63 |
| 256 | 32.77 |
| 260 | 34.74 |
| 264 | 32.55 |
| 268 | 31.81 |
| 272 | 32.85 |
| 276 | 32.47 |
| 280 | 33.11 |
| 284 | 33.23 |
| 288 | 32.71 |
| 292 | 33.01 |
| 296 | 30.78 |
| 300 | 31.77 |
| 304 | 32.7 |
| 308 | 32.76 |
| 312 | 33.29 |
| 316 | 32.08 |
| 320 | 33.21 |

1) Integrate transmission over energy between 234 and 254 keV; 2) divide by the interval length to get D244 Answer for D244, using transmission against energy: 34.7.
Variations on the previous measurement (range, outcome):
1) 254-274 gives 32.9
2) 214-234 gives 26.6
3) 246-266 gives 33.3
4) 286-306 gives 32.2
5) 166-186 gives 29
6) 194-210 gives 25.7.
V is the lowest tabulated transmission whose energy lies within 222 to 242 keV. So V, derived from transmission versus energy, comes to 25.67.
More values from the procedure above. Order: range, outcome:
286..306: 30.78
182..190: 27.91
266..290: 31.81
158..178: 27.52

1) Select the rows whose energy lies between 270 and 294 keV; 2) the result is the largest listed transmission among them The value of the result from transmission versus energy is 33.23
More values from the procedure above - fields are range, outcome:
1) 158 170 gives 29.05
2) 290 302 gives 33.01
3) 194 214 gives 27.9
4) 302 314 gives 33.29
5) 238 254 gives 37.58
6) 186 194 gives 28.23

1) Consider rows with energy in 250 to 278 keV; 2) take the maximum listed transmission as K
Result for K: 34.74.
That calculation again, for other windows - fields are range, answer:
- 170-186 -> 30.1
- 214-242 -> 35.43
